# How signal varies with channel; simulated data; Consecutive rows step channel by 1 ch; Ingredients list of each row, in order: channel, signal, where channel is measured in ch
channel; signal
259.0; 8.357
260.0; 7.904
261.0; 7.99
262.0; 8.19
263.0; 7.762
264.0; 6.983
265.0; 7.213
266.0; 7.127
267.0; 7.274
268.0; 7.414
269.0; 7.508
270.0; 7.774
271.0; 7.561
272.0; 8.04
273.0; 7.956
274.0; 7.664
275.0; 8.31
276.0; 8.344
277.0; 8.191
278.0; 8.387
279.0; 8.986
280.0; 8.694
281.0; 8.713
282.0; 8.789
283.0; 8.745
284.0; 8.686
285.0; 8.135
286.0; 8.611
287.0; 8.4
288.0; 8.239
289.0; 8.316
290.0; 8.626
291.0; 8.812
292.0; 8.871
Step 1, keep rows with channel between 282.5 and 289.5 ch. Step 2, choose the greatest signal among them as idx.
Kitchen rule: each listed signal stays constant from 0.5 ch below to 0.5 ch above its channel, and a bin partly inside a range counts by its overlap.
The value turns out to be 8.745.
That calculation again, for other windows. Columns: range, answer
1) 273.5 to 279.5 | 8.986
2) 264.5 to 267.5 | 7.274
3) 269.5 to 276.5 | 8.344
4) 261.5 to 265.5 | 8.19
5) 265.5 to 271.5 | 7.774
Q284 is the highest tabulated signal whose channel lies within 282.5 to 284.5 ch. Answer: 8.745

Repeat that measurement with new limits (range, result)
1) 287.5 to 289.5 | 8.316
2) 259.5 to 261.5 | 7.99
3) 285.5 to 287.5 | 8.611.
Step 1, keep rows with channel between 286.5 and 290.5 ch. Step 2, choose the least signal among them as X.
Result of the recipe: 8.239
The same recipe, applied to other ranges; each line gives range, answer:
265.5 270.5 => 7.127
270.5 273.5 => 7.561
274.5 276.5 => 8.31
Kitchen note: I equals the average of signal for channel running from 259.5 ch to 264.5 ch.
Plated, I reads 7.77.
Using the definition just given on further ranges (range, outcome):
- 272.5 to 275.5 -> 7.98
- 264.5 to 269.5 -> 7.31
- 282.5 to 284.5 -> 8.72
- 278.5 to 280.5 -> 8.84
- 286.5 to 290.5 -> 8.4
